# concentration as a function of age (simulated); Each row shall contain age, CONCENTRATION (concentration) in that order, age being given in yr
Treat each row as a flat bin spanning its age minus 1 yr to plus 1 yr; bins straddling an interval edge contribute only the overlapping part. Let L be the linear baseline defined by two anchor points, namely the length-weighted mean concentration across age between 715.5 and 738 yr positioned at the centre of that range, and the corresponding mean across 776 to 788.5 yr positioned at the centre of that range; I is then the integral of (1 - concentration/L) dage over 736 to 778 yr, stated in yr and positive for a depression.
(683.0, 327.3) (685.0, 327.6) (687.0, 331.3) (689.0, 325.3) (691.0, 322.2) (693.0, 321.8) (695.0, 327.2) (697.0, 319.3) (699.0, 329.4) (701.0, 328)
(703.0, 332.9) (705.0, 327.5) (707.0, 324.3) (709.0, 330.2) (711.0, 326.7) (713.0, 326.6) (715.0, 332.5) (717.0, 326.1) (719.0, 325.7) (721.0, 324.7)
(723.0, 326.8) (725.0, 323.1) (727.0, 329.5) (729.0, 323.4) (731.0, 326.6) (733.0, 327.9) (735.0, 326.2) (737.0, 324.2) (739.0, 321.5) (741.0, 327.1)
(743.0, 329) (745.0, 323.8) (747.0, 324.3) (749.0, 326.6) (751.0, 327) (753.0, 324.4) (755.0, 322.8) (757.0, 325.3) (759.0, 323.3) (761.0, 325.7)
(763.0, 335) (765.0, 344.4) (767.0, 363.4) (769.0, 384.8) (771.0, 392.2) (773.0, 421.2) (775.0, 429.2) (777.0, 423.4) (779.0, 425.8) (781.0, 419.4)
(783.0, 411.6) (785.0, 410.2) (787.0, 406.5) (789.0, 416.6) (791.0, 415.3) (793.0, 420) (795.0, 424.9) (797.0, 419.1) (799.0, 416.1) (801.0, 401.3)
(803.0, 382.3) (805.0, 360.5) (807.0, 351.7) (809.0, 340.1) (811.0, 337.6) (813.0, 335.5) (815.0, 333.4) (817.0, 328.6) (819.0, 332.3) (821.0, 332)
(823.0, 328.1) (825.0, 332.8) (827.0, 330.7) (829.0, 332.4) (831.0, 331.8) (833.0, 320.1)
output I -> 3.0 yr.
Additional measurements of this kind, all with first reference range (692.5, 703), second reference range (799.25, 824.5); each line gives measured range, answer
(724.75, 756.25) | 0.8 yr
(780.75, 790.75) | -2.0 yr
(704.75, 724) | 0.1 yr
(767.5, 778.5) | -2.2 yr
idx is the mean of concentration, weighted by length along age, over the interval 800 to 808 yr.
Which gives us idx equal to 374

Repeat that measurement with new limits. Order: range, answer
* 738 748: 325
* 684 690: 328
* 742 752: 326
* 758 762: 324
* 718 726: 325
